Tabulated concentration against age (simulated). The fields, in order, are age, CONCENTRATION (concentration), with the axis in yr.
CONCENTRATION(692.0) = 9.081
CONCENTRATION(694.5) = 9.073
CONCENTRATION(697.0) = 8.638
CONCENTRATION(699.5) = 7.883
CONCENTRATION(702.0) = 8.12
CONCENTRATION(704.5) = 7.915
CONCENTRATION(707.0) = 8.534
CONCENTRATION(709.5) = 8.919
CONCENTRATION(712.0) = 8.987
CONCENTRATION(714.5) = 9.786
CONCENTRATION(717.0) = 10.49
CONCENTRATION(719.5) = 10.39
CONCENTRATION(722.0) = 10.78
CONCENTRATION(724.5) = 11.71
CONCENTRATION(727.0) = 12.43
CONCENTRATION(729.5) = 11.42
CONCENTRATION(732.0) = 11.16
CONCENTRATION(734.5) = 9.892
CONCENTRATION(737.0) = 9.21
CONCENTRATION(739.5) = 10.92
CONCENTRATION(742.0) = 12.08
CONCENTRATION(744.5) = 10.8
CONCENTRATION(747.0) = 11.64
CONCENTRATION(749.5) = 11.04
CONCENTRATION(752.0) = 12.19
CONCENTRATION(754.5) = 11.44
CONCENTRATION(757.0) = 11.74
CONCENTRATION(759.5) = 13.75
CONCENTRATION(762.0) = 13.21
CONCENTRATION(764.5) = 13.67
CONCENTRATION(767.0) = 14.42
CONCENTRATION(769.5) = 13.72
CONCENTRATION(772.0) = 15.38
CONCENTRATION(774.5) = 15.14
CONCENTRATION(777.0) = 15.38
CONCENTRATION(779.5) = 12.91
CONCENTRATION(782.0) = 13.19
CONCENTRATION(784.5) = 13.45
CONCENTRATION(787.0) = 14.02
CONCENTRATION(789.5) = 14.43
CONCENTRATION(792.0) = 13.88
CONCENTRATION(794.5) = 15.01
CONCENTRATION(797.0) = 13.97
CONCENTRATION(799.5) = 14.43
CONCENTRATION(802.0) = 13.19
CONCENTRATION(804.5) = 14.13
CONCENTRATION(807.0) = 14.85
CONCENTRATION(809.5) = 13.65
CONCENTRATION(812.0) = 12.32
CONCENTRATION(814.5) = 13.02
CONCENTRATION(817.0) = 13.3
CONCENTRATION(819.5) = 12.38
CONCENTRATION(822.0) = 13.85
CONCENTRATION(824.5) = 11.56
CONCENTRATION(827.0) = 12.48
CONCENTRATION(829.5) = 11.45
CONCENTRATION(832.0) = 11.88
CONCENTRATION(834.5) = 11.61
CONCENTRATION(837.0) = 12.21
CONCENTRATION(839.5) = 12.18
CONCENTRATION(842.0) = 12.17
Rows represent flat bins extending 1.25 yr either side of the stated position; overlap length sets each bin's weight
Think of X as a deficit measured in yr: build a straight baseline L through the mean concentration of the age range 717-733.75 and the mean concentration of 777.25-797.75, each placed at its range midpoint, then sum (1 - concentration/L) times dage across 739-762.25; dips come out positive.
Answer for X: 0.9 yr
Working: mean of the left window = 11.2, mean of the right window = 13.9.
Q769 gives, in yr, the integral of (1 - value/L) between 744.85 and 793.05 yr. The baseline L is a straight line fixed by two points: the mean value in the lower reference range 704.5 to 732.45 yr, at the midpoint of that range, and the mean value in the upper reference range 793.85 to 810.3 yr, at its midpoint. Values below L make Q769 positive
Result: -2.7 yr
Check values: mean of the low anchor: 10.3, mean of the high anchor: 14.2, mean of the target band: 13.3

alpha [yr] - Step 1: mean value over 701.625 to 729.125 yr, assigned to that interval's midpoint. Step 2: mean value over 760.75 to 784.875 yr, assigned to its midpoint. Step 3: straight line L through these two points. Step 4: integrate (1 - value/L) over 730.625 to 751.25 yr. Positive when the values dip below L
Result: 1.6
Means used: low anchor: 9.93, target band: 10.9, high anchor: 14.1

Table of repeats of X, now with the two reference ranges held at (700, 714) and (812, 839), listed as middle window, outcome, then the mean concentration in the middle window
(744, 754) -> -1.6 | 11.5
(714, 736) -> -4.4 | 10.9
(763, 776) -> -4.8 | 14.5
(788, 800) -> -3.2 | 14.3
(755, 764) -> -2.3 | 12.8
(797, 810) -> -2.7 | 14.1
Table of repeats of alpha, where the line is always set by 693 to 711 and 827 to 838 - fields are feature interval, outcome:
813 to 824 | -1.5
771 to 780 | -3.9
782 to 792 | -3.0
